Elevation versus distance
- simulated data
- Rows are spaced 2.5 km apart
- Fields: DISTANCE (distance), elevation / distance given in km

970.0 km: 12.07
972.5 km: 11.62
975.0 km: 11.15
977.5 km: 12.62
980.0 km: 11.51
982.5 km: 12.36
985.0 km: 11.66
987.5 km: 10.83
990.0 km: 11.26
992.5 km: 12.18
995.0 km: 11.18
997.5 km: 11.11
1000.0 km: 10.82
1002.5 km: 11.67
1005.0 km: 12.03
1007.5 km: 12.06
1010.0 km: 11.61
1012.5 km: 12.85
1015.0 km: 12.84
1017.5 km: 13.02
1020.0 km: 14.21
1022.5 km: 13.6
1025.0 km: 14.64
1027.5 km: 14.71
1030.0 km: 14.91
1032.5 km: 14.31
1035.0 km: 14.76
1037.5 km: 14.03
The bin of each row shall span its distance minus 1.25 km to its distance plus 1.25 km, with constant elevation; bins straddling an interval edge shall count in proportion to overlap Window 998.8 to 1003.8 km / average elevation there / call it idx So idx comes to 11.3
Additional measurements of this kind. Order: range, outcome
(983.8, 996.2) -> 11.4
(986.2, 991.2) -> 11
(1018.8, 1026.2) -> 14.1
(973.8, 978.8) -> 11.9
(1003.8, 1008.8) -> 12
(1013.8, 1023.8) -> 13.4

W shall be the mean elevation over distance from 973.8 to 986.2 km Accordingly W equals 11.9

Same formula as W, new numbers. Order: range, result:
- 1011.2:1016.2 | 12.8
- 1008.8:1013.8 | 12.2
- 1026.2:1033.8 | 14.6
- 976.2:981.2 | 12.1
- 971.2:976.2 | 11.4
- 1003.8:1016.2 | 12.3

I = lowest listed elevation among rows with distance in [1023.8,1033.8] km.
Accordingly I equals 14.31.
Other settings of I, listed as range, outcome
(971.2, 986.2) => 11.15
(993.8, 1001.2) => 10.82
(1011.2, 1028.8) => 12.84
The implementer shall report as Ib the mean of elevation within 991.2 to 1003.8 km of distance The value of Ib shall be 11.4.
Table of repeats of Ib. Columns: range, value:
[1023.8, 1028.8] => 14.7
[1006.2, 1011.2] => 11.8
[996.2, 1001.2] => 11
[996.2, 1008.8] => 11.5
